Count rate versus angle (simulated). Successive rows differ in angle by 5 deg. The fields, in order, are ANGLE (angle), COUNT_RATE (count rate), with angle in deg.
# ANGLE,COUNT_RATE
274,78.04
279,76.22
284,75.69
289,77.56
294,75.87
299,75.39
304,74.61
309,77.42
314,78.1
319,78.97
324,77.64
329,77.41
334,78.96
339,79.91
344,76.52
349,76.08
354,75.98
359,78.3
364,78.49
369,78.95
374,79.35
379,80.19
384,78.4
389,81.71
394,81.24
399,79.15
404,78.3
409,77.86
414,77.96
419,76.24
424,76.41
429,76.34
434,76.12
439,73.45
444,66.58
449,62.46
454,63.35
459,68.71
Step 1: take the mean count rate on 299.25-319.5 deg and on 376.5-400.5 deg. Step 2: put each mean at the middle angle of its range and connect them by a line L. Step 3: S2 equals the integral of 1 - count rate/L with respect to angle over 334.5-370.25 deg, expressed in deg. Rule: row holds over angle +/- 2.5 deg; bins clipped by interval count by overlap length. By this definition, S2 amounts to 0.4 deg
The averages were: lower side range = 76.9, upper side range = 80.2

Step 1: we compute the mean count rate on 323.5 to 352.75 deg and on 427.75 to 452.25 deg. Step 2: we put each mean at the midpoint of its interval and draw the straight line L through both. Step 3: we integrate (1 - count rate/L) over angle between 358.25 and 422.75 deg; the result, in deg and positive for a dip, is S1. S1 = -4.30 deg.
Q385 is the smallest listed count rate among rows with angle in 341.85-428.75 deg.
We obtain 75.98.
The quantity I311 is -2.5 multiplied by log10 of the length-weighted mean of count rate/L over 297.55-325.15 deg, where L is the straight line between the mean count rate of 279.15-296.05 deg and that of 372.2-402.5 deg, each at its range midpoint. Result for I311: 0.00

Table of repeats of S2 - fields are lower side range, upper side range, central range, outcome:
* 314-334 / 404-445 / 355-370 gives -0.2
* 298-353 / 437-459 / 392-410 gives -2.2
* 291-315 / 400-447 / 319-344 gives -0.8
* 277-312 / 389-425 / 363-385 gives -0.4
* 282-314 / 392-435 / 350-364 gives 0.0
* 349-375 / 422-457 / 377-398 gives -1.3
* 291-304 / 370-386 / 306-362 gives -0.4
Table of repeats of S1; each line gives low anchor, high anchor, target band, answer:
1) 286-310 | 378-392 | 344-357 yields 0.38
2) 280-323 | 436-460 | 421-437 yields -1.86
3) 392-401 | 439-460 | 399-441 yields -1.68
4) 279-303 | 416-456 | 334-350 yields -0.73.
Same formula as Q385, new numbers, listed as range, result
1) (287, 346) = 74.61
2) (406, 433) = 76.24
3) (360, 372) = 78.49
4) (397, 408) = 78.3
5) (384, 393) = 78.4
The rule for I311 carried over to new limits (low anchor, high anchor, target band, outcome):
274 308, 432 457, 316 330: -0.05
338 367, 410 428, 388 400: -0.05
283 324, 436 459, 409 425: -0.12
